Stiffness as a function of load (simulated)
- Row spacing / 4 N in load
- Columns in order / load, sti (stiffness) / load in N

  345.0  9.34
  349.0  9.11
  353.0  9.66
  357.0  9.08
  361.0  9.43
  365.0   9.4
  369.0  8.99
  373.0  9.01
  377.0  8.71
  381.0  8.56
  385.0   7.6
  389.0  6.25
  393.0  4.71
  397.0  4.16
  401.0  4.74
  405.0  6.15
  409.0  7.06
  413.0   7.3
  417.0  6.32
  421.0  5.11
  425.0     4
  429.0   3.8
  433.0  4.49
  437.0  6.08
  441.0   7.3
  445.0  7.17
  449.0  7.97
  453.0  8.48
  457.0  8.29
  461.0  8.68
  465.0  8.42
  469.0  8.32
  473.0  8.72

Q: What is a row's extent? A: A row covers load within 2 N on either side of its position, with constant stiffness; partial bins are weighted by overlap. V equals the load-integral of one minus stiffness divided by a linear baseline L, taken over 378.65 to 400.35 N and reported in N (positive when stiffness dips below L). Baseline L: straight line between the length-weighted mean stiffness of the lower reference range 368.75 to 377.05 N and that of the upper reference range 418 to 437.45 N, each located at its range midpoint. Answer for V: 4.3 N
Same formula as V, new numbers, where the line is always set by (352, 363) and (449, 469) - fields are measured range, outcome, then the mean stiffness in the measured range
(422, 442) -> 8.4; 5.02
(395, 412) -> 6.3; 5.63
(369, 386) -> 1.1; 8.58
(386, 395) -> 3.3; 5.72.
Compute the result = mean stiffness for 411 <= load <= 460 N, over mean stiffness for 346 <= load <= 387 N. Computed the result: 0.71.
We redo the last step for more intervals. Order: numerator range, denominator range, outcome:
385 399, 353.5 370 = 0.58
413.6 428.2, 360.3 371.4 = 0.57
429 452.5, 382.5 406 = 1.15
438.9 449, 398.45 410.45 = 1.26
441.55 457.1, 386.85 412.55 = 1.40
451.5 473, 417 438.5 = 1.76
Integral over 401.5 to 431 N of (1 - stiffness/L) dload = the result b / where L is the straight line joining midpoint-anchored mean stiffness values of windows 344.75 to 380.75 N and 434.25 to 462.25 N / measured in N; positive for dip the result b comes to 9.3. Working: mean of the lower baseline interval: 9.15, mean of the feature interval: 5.63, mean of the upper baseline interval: 7.6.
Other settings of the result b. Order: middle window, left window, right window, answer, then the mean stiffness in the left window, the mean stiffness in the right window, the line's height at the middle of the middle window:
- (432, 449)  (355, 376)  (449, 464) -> 3.9 N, 9.16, 8.41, 8.54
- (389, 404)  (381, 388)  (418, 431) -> 4.1 N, 7.68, 4.46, 6.71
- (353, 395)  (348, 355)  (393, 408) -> -4.4 N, 9.42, 5.11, 7.44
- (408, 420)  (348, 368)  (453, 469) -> 2.9 N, 9.33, 8.45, 8.85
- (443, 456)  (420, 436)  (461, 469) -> -2.2 N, 4.41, 8.46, 6.76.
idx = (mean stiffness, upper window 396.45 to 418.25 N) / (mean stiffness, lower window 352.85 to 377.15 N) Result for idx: 0.66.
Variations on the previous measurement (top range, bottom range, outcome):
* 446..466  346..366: 0.89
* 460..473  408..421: 1.29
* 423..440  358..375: 0.52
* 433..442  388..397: 1.20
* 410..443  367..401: 0.79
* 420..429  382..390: 0.60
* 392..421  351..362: 0.61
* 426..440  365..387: 0.57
